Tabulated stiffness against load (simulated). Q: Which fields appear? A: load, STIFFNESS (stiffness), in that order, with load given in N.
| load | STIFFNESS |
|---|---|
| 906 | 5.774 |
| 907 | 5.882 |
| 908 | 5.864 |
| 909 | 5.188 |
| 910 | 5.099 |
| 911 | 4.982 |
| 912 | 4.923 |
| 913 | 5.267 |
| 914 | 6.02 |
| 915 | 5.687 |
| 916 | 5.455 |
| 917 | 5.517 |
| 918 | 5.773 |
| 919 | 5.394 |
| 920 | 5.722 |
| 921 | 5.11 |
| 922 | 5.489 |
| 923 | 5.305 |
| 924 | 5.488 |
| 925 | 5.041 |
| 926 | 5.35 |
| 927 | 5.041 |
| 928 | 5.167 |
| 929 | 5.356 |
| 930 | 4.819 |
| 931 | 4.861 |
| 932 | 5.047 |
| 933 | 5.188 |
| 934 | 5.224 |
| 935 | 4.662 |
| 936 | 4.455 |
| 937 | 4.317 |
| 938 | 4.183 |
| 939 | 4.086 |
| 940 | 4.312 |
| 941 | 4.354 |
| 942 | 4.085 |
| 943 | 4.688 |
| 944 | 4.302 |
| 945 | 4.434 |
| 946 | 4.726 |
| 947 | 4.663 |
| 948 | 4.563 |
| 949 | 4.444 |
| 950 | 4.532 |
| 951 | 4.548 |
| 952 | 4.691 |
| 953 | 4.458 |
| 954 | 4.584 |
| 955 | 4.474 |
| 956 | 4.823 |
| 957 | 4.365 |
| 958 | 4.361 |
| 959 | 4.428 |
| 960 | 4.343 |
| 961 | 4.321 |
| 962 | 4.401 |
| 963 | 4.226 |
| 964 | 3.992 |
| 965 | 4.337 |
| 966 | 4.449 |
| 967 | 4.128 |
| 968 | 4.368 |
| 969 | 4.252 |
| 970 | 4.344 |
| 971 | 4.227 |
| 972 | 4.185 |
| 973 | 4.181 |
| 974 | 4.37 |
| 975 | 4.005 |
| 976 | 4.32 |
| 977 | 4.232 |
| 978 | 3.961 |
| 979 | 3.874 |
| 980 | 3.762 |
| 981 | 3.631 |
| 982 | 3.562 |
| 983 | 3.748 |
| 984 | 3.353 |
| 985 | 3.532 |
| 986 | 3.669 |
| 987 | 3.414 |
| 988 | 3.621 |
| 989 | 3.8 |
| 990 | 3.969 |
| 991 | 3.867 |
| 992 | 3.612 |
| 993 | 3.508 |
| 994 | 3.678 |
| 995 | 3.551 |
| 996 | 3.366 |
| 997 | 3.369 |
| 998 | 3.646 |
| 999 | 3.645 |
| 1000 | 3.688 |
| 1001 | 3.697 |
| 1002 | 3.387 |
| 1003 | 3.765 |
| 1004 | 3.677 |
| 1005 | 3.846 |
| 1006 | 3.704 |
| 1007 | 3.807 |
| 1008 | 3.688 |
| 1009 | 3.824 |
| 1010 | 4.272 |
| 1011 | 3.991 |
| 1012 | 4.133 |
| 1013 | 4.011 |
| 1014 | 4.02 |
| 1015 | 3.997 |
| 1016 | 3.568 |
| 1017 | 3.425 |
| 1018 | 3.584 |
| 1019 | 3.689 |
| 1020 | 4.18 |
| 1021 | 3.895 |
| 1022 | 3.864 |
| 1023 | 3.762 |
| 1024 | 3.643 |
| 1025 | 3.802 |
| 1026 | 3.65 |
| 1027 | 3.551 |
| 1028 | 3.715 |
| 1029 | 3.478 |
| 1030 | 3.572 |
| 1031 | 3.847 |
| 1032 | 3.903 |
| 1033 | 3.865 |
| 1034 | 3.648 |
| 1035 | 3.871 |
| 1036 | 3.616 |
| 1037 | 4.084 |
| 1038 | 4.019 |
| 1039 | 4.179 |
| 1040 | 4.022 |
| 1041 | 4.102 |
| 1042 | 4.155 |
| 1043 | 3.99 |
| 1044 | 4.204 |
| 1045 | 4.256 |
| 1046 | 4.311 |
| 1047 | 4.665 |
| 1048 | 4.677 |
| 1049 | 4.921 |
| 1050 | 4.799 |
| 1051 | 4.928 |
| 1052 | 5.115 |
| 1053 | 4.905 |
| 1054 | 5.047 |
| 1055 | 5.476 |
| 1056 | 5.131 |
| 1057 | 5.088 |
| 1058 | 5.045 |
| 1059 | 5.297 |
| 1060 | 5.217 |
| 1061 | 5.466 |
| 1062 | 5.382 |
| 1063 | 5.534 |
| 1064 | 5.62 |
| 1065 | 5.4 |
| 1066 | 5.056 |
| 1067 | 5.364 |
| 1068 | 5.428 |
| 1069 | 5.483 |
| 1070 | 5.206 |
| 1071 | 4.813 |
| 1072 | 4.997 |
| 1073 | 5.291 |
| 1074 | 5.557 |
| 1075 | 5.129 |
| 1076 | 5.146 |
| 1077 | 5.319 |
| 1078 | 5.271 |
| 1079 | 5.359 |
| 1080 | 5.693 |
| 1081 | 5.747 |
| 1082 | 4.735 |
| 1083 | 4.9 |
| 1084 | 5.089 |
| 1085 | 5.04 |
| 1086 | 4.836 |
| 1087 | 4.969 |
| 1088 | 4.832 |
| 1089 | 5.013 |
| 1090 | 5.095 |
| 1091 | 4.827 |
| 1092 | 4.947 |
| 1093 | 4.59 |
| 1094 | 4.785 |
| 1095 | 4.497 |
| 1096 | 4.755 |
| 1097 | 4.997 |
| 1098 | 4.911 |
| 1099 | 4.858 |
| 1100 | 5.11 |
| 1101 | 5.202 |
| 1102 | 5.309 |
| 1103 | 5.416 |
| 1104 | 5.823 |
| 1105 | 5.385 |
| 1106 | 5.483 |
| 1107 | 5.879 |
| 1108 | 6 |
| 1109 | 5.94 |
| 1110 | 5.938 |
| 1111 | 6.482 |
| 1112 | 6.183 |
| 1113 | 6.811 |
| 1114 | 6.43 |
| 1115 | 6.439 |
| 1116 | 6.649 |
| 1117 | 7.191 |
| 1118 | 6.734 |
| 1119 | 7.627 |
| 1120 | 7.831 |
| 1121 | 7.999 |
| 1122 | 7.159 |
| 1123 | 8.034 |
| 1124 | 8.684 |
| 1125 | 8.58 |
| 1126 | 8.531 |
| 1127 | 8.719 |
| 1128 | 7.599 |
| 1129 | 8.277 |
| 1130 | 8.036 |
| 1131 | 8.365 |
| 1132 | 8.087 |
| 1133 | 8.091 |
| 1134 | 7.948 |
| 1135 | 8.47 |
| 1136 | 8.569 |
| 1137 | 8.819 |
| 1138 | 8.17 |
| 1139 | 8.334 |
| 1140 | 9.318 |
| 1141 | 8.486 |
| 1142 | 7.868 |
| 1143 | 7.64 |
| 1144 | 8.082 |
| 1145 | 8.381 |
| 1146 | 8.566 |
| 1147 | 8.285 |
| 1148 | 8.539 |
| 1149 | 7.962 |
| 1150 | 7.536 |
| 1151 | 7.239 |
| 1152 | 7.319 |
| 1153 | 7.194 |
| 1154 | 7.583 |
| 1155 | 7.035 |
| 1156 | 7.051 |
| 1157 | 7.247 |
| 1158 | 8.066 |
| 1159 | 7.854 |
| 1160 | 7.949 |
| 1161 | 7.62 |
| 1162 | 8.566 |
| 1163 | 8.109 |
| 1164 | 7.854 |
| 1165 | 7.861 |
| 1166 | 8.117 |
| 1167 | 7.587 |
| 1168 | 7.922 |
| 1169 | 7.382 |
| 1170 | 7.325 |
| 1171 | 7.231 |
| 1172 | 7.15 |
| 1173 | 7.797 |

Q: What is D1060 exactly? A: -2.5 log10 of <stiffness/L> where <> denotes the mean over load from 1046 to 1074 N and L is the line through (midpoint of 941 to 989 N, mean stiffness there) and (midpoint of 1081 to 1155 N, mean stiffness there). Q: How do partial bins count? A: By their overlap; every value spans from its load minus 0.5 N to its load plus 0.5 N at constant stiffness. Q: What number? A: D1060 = 0.128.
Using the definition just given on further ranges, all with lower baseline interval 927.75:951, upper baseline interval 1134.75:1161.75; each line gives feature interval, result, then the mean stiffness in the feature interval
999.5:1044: 0.477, 3.83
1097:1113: 0.283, 5.61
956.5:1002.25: 0.311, 3.93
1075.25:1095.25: 0.349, 5.04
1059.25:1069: 0.224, 5.39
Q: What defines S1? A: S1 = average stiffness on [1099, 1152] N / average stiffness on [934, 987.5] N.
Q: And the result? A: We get 1.73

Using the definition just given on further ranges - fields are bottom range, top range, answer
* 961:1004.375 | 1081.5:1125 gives 1.51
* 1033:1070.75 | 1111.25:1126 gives 1.54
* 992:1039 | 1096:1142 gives 1.88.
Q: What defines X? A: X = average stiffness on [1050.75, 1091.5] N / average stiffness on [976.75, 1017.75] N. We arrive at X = 1.39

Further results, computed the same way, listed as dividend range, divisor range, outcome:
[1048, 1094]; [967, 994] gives 1.32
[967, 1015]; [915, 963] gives 0.80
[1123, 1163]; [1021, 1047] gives 2.07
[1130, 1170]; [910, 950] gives 1.61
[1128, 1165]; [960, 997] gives 2.03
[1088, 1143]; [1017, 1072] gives 1.51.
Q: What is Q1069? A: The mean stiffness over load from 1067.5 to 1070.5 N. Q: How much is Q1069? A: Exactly 5.37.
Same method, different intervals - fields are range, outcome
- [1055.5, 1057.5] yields 5.11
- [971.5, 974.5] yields 4.25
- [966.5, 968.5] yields 4.25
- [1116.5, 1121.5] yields 7.48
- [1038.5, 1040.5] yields 4.1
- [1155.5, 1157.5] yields 7.15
